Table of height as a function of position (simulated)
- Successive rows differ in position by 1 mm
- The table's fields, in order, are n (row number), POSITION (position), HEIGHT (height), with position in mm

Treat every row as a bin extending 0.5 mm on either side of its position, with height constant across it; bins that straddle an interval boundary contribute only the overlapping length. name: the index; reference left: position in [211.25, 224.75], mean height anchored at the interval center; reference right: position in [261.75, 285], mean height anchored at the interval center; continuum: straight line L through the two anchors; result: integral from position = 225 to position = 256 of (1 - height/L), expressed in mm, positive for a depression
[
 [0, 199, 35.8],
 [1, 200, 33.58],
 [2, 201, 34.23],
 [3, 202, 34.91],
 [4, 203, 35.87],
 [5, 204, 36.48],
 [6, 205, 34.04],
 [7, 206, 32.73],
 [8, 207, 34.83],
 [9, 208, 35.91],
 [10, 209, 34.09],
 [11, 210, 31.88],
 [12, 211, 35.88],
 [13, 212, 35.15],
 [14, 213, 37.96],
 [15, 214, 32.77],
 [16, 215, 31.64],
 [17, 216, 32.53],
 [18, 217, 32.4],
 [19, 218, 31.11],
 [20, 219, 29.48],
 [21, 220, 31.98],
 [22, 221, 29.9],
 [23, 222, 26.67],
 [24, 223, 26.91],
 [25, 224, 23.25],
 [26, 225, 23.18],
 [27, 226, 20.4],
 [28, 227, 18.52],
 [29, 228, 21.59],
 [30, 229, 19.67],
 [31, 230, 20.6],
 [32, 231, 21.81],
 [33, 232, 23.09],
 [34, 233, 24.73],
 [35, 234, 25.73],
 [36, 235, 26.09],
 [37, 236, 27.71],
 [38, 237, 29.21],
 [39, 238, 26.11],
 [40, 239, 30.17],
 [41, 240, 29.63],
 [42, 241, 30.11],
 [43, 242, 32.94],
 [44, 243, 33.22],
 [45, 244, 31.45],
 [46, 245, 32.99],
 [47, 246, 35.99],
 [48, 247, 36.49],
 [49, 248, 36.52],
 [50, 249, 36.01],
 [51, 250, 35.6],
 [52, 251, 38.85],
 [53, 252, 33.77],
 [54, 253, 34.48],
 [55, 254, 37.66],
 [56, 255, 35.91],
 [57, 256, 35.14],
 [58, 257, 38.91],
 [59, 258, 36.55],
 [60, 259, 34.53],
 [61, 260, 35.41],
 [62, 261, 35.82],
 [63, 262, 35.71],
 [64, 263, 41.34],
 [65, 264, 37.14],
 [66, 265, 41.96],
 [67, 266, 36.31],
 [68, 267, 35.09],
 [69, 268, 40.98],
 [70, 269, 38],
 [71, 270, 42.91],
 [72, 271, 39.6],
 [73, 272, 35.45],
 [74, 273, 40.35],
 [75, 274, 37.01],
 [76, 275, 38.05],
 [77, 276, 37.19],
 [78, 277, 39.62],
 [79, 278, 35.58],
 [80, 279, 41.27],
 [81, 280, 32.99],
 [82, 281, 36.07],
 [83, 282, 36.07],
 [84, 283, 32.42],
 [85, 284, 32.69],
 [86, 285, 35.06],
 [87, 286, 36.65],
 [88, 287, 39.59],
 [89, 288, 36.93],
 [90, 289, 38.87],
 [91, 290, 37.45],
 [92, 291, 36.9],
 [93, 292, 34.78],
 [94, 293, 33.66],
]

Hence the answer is 3.8 mm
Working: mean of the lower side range 30.9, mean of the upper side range 37.5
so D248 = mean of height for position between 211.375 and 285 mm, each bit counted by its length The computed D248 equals 32.8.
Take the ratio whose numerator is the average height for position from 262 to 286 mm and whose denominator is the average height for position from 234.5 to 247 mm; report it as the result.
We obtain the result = 1.22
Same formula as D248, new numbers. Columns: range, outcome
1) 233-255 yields 32.3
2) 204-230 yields 29.7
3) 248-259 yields 36.2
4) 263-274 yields 38.8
